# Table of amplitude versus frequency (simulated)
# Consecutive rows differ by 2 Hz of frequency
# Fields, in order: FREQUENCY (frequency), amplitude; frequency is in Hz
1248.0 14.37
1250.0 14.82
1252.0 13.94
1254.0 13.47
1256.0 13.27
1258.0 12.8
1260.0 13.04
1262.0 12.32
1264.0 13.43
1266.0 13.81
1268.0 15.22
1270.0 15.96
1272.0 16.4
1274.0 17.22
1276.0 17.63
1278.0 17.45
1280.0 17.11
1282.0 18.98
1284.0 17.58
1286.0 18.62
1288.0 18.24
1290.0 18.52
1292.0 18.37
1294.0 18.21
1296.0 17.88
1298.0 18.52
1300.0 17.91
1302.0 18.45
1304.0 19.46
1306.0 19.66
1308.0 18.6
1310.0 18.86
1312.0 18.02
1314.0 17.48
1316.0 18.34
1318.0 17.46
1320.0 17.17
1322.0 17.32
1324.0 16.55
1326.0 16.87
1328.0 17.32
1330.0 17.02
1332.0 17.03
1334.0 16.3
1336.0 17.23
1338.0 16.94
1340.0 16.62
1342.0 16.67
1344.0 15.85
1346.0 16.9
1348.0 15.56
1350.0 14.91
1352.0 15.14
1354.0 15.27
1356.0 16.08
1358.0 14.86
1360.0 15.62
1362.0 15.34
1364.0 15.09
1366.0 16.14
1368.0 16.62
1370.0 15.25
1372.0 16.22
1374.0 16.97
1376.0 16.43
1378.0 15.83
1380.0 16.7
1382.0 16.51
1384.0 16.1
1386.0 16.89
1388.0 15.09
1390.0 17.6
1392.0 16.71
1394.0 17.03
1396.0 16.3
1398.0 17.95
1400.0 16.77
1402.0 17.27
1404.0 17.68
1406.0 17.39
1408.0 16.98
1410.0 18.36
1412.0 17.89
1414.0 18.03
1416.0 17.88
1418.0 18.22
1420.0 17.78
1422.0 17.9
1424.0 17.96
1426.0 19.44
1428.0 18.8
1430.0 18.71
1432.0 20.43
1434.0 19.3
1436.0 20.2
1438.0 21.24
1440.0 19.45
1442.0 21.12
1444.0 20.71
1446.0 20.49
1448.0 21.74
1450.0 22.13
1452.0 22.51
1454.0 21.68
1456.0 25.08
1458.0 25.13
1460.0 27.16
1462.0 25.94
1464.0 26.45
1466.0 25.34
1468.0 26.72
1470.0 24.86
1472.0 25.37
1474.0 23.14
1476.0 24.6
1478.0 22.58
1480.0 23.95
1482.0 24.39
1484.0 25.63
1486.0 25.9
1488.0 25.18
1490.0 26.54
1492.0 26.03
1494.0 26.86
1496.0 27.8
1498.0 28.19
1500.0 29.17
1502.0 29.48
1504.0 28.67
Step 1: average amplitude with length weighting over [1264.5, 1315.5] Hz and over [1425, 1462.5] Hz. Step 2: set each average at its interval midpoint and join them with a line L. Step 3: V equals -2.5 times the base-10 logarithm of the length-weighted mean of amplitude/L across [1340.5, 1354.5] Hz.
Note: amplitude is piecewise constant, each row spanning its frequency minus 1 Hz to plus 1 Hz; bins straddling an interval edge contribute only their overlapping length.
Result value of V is 0.21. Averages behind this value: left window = 17.7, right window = 21.6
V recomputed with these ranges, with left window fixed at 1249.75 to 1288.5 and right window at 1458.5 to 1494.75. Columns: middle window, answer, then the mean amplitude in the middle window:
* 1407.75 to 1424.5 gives 0.246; 17.9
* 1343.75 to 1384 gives 0.252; 15.9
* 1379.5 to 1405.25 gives 0.260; 16.8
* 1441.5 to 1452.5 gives 0.122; 21.4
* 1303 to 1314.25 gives -0.081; 18.8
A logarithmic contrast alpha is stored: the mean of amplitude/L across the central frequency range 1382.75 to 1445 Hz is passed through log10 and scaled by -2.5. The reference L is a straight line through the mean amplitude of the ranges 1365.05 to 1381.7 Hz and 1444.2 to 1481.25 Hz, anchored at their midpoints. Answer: 0.09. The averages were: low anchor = 16.3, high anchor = 24.1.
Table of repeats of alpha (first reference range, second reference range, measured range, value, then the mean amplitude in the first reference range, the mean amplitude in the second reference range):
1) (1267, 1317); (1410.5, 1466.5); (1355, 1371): 0.235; 17.9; 21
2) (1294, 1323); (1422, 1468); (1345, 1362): 0.243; 18.2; 21.9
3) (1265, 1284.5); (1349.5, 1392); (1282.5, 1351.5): -0.073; 16.7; 16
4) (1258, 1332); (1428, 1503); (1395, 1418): 0.229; 17.2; 24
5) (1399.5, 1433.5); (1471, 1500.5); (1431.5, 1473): -0.047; 18.1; 25.6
